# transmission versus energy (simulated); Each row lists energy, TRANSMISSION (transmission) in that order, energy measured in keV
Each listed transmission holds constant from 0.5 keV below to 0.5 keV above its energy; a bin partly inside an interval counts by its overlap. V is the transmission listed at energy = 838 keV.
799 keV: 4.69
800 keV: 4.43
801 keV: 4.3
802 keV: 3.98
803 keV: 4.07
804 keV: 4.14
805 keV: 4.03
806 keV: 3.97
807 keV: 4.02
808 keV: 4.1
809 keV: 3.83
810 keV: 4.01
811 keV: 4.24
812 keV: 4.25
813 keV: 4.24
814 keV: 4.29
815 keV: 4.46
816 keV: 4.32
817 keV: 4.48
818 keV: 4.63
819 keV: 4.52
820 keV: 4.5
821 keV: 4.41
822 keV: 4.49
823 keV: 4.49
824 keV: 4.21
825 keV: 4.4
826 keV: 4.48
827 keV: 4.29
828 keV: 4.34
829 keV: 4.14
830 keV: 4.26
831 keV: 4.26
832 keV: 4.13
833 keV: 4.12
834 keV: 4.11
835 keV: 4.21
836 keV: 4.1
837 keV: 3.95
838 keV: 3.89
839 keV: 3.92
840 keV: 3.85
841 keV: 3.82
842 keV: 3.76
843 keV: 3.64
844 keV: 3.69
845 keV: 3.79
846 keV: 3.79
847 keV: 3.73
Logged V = 3.89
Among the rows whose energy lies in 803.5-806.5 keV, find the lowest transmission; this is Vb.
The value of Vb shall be 3.97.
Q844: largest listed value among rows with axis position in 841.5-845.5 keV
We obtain 3.79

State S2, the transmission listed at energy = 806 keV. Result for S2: 3.97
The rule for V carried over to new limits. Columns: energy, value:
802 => 3.98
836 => 4.1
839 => 3.92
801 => 4.3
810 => 4.01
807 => 4.02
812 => 4.25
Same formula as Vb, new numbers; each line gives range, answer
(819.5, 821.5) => 4.41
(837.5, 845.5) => 3.64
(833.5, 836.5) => 4.1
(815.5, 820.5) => 4.32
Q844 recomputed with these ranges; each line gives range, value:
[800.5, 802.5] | 4.3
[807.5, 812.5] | 4.25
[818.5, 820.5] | 4.52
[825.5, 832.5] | 4.48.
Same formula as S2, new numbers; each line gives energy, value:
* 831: 4.26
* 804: 4.14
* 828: 4.34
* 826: 4.48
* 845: 3.79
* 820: 4.5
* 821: 4.41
